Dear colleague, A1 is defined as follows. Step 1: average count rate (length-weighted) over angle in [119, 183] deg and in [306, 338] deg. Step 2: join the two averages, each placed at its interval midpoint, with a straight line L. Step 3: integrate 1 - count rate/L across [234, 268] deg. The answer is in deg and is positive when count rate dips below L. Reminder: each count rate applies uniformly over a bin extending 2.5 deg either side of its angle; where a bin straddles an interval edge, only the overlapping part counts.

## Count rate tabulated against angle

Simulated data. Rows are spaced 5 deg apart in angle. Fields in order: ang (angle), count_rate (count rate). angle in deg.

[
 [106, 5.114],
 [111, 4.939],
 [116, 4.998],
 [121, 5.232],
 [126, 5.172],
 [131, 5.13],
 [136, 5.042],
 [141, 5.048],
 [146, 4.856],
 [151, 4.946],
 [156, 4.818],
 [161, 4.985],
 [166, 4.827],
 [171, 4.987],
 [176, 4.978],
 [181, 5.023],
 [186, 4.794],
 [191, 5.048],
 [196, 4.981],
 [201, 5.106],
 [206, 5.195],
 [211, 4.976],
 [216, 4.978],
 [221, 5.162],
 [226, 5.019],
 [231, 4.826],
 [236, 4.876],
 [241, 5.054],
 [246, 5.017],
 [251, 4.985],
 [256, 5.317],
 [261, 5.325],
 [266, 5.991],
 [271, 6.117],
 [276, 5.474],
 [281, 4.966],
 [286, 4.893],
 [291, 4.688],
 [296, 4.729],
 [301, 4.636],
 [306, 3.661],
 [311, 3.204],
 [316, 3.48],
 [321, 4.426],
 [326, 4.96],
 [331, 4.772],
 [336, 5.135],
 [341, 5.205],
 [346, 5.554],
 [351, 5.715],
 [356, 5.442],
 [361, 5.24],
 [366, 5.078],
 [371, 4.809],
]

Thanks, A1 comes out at -4.8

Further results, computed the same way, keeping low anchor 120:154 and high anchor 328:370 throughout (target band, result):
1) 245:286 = -1.7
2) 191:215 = 0.3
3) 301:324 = 6.1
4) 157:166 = 0.3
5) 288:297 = 0.8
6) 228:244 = 0.7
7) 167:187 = 0.5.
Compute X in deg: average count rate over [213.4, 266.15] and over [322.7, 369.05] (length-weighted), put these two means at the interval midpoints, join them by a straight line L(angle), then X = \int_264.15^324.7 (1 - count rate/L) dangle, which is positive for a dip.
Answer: 5.60 deg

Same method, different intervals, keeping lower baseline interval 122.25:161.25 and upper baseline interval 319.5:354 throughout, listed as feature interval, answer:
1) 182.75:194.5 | 0.2 deg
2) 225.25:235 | 0.3 deg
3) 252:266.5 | -1.0 deg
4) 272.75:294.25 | 0.3 deg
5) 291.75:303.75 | 1.0 deg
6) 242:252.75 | 0.1 deg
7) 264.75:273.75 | -1.7 deg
